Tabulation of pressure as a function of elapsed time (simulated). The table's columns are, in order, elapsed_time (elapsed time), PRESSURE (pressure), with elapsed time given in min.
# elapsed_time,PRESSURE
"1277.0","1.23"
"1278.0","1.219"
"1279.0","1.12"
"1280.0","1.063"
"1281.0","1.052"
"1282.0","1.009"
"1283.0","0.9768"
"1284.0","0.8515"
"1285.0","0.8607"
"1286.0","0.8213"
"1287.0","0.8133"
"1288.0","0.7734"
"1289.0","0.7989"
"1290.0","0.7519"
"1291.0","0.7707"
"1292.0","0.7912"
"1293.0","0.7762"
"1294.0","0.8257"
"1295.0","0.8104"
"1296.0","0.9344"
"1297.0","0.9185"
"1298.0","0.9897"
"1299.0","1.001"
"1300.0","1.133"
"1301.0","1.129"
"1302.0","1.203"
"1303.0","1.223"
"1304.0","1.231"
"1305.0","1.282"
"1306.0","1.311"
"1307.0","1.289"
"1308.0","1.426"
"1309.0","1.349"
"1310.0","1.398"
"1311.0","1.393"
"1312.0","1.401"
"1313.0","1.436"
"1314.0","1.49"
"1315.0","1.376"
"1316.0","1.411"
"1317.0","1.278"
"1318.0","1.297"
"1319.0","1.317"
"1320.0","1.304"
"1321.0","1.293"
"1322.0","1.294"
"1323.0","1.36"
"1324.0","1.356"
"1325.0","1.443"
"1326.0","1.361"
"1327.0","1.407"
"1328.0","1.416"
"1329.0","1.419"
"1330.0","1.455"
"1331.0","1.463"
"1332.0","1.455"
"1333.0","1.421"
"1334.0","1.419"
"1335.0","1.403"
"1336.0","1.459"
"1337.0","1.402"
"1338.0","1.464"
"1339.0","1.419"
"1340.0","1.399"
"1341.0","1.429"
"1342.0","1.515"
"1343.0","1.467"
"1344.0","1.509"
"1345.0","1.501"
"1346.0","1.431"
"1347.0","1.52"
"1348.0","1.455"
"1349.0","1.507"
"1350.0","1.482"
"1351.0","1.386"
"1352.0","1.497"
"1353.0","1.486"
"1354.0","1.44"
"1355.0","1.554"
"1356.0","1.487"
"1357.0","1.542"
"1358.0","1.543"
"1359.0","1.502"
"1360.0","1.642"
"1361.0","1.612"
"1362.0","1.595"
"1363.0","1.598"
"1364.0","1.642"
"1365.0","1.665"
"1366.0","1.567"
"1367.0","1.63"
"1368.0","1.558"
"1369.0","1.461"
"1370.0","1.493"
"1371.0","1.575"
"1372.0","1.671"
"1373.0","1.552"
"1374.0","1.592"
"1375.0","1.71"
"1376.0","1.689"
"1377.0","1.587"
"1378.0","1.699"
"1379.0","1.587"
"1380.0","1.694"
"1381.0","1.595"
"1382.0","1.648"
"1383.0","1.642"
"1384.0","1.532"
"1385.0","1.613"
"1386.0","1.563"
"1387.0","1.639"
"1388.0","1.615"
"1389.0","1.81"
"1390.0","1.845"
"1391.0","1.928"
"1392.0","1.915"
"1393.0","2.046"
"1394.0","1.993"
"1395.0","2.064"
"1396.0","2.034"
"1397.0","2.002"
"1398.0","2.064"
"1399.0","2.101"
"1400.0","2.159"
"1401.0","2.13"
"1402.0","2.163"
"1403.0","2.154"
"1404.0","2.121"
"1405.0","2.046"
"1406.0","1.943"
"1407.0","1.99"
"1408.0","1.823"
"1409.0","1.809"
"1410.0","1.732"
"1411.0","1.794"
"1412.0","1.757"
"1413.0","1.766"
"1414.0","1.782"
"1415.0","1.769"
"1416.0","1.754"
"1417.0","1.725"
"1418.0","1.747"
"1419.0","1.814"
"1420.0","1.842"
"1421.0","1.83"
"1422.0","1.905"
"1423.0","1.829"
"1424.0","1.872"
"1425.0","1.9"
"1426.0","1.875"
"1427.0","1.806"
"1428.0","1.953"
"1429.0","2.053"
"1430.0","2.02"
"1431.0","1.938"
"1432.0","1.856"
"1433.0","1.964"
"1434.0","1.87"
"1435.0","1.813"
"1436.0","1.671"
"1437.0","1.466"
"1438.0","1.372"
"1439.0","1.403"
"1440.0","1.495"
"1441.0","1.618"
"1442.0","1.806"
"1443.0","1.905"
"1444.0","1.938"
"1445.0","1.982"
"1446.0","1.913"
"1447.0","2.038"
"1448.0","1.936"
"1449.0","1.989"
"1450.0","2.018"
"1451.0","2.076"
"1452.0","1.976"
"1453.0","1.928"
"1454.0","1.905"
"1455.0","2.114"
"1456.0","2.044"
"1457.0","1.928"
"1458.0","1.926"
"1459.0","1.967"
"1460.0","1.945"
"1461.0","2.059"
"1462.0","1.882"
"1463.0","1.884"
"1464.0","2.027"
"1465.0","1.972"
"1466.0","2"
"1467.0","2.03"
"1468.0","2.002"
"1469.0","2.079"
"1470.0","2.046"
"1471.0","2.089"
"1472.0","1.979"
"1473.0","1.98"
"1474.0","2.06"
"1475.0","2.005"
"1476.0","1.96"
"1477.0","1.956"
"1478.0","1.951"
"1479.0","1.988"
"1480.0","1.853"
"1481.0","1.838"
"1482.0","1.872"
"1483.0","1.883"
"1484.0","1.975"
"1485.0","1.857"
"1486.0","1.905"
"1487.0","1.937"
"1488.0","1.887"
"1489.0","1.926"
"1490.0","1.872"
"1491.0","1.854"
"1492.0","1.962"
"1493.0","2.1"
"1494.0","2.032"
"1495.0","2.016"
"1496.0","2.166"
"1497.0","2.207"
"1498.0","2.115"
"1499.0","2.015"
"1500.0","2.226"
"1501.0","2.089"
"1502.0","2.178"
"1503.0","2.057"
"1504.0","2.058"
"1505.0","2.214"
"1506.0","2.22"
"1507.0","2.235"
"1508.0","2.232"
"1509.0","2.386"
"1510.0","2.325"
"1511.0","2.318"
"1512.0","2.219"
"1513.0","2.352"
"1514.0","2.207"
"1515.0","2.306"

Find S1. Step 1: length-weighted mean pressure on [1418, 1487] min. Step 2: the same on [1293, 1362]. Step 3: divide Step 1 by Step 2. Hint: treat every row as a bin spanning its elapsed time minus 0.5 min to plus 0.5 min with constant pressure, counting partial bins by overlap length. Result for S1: 1.40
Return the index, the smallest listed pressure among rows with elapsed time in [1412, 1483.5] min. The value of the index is 1.372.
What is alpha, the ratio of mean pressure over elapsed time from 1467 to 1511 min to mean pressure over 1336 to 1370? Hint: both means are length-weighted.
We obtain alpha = 1.35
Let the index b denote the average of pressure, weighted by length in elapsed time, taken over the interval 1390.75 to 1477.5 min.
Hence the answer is 1.92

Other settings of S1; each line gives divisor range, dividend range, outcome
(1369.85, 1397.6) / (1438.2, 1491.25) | 1.12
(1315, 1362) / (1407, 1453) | 1.27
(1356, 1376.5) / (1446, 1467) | 1.25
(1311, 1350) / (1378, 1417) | 1.31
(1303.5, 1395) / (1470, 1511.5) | 1.35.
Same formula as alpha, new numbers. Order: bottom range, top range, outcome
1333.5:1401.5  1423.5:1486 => 1.17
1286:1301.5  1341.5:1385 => 1.77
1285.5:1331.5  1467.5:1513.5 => 1.73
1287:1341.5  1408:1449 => 1.46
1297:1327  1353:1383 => 1.22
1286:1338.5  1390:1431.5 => 1.57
